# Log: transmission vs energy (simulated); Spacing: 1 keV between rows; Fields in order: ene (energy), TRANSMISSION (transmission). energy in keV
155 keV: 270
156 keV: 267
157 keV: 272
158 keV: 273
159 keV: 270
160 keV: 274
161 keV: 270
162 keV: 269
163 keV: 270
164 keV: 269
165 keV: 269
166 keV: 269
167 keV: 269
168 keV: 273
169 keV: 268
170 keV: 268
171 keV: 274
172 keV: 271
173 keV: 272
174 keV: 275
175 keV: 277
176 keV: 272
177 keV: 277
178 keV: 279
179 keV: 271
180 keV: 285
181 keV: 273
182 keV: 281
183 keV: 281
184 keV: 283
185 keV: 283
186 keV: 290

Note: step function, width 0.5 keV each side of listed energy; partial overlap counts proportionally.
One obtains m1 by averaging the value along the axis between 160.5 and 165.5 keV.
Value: 269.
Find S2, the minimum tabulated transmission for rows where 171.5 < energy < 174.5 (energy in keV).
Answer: 271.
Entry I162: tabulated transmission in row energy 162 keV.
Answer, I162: 269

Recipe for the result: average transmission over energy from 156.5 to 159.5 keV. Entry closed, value 272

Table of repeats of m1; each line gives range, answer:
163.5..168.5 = 270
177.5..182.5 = 278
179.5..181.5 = 279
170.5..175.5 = 274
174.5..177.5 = 275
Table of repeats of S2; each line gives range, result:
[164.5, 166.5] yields 269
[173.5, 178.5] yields 272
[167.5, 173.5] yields 268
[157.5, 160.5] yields 270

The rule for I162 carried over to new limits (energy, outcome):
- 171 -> 274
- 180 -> 285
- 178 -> 279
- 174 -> 275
